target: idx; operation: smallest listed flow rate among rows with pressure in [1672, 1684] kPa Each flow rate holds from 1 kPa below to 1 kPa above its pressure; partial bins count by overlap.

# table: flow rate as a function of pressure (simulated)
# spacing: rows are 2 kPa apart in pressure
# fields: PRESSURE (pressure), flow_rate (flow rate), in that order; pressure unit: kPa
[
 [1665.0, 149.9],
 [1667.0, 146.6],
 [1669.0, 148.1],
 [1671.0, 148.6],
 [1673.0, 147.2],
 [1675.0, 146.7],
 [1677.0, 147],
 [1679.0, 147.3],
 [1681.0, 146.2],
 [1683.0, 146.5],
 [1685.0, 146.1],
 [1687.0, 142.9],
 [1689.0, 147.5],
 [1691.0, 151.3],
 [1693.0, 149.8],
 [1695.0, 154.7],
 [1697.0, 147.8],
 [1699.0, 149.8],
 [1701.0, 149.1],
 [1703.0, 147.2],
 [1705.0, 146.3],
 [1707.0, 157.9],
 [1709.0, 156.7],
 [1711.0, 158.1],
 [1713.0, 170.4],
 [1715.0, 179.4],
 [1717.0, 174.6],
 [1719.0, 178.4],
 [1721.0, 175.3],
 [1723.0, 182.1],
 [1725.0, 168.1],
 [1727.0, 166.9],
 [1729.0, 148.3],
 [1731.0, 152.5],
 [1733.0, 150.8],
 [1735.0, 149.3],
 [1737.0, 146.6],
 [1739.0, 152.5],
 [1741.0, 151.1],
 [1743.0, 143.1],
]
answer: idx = 146.2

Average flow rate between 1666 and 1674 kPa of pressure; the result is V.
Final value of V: 148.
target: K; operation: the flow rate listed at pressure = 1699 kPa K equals 149.8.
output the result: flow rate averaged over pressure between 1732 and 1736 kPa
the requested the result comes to 150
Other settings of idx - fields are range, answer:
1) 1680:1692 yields 142.9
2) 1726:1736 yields 148.3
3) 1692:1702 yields 147.8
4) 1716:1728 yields 166.9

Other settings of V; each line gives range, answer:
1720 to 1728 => 173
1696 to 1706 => 148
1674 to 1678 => 147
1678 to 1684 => 147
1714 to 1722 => 177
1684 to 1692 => 147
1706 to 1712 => 158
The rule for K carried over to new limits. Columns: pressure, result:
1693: 149.8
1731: 152.5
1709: 156.7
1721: 175.3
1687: 142.9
